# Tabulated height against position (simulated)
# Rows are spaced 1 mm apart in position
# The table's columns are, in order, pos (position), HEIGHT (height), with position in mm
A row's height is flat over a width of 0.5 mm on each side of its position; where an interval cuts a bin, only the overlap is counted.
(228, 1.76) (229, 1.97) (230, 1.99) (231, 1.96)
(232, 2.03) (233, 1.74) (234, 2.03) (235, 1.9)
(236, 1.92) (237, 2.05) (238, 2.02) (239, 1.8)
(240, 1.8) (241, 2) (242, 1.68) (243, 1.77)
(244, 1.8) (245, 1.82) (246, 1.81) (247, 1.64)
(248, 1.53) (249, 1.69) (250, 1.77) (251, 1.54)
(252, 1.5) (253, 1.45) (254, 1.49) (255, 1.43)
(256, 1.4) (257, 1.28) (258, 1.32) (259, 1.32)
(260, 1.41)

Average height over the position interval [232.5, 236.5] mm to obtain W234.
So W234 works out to 1.9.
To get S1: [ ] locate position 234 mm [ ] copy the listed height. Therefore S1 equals 2.03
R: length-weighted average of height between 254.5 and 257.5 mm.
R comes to 1.37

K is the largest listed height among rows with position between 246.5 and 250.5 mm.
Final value 1.77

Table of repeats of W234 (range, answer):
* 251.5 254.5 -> 1.48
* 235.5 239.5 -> 1.95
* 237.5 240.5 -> 1.87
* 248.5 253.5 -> 1.59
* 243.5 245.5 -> 1.81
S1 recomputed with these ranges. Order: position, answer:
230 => 1.99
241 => 2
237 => 2.05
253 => 1.45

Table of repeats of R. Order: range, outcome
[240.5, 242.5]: 1.84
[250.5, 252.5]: 1.52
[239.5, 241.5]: 1.9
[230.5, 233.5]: 1.91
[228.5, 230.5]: 1.98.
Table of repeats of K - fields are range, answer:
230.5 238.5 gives 2.05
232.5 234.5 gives 2.03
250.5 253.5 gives 1.54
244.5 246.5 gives 1.82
